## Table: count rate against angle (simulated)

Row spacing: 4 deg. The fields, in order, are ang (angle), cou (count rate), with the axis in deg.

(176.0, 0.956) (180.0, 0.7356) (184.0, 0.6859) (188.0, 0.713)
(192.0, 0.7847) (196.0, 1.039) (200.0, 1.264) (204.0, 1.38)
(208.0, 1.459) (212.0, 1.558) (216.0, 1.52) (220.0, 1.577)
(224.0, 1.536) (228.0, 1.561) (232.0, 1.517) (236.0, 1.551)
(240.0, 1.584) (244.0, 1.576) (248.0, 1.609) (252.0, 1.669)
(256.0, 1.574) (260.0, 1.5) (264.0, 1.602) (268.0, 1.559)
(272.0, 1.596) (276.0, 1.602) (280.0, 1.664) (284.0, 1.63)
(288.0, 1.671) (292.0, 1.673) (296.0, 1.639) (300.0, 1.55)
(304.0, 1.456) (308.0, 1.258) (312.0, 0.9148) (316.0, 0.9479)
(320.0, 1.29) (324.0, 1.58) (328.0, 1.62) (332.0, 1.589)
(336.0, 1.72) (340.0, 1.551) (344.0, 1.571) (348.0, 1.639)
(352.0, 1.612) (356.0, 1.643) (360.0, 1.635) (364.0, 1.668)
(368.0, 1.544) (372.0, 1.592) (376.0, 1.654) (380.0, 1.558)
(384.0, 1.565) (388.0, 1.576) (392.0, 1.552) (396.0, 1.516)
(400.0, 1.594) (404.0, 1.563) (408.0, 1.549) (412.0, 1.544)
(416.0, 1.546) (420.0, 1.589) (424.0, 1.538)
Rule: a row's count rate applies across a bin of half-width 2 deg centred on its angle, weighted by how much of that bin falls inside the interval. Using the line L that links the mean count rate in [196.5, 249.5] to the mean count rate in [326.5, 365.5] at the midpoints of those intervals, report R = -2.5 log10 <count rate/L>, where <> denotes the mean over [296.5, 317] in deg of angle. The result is 0.24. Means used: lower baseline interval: 1.5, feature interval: 1.27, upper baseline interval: 1.62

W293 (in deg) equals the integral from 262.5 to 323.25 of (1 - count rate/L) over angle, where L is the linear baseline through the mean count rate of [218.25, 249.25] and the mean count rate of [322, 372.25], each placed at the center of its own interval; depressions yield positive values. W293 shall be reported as 4.5 deg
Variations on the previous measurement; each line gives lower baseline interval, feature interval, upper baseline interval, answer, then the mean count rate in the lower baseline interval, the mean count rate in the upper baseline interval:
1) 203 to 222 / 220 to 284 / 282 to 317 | -4.85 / 1.51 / 1.43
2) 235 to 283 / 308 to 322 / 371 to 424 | 4.44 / 1.59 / 1.57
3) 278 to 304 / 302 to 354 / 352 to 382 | 5.66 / 1.62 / 1.61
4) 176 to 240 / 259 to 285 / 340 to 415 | -4.00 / 1.26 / 1.59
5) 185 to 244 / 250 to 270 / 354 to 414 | -2.31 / 1.36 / 1.58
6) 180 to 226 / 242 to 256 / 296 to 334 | -3.70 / 1.21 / 1.37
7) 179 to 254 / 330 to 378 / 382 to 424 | -3.75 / 1.34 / 1.56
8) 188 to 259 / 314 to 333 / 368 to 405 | 1.56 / 1.44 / 1.57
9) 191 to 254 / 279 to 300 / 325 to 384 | -1.48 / 1.46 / 1.61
